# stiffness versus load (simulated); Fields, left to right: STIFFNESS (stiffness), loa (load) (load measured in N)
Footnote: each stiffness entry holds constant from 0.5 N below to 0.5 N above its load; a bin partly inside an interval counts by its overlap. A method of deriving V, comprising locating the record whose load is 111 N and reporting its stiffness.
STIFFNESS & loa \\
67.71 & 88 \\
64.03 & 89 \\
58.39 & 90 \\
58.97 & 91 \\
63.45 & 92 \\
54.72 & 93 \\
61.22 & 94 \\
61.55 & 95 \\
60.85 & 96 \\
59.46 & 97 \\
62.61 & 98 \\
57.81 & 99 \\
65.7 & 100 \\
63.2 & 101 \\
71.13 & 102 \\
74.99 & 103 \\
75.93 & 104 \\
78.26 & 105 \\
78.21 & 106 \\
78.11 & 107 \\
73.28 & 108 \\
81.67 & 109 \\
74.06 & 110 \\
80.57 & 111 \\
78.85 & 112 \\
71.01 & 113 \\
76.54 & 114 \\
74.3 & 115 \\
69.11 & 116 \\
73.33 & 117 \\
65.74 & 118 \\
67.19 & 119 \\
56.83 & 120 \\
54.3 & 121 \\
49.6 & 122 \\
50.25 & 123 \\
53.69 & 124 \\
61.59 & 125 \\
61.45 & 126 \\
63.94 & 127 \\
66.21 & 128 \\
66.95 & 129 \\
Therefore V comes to 80.57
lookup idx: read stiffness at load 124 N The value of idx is 53.69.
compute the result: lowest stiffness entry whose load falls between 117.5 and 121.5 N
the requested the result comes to 54.3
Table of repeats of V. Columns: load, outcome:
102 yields 71.13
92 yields 63.45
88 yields 67.71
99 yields 57.81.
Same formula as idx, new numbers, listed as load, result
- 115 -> 74.3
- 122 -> 49.6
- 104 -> 75.93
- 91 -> 58.97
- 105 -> 78.26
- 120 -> 56.83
